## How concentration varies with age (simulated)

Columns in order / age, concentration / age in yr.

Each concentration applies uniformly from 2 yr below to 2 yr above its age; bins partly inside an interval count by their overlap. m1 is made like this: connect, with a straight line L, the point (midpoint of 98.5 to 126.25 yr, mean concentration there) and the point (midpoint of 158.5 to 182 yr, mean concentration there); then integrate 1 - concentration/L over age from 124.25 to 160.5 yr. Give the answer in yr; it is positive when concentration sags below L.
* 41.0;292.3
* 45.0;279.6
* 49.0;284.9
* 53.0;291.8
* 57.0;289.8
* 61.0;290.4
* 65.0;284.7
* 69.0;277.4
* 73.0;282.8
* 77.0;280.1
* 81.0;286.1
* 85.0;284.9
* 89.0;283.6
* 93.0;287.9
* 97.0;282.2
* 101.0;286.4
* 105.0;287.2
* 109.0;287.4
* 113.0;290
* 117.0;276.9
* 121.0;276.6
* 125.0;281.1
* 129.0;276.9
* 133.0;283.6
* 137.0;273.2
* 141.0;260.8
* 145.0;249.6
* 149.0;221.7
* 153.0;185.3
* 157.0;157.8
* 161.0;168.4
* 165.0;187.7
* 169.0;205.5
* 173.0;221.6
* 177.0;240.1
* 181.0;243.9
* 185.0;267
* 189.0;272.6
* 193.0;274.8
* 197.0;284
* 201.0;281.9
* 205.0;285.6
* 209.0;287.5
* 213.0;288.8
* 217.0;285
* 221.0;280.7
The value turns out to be 1.1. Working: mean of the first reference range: 284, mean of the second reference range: 209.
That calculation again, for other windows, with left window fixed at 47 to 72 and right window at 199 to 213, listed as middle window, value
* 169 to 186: 2.9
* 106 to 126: 0.2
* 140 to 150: 1.4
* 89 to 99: 0.0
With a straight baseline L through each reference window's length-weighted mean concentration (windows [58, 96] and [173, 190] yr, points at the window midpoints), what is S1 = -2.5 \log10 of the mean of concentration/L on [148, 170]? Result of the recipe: 0.36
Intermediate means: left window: 284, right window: 251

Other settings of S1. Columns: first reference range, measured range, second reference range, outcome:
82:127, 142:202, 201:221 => 0.23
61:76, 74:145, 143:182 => -0.13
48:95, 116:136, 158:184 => -0.14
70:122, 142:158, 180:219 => 0.32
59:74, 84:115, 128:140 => -0.02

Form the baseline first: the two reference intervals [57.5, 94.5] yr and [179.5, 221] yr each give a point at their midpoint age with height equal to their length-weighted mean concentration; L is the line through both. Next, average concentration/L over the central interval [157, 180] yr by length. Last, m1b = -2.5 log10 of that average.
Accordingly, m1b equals 0.350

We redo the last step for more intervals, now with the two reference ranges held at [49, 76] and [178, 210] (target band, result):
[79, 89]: -0.01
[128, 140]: 0.01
